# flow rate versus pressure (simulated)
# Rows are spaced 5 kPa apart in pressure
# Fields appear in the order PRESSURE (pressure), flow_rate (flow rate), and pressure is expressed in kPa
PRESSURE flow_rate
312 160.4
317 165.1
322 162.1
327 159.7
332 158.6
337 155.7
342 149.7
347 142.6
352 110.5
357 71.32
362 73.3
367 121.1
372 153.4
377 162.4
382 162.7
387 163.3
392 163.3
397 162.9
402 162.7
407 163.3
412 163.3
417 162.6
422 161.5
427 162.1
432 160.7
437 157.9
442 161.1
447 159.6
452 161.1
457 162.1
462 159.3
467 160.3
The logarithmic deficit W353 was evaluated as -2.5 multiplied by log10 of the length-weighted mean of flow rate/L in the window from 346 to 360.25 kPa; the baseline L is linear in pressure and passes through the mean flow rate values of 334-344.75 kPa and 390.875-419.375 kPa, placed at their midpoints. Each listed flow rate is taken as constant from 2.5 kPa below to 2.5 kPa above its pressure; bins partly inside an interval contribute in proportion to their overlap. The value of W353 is 0.44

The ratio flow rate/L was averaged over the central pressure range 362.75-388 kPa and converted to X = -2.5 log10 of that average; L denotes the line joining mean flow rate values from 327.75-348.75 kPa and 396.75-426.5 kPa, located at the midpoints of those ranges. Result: 0.081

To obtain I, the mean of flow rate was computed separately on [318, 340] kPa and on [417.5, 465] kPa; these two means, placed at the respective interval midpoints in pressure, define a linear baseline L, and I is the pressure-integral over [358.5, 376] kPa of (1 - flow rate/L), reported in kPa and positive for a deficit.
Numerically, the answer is 4.64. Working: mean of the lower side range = 159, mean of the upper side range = 161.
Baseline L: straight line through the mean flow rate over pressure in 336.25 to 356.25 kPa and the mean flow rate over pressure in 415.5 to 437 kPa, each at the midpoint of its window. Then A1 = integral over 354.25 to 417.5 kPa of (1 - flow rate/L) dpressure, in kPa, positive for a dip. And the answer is 1.4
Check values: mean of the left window 132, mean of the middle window 144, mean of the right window 161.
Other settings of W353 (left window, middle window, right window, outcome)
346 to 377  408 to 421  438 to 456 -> -0.14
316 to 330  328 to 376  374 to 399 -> 0.25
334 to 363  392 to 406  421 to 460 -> -0.15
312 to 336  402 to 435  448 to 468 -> -0.01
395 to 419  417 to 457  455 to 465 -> 0.01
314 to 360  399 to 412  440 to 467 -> -0.07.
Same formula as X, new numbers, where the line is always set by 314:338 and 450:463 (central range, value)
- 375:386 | -0.01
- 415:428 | -0.01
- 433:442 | 0.01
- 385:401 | -0.02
